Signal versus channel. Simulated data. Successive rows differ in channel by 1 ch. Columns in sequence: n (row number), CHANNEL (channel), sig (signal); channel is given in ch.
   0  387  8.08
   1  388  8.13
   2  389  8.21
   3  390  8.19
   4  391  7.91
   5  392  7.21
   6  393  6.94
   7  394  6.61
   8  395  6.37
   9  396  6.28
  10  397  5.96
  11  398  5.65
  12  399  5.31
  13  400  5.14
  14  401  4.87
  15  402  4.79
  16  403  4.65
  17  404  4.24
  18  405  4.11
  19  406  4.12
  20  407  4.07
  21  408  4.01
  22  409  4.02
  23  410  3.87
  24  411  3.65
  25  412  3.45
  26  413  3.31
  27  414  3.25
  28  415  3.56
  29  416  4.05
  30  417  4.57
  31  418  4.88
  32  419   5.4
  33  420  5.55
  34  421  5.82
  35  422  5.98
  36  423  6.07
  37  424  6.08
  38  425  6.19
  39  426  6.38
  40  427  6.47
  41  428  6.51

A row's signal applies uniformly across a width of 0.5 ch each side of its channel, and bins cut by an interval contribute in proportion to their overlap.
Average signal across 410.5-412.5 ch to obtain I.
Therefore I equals 3.55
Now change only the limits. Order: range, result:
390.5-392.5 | 7.56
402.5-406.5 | 4.28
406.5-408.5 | 4.04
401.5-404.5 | 4.56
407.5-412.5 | 3.8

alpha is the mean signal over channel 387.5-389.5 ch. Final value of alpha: 8.17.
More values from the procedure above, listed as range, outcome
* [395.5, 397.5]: 6.12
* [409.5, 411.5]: 3.76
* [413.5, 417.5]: 3.86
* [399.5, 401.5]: 5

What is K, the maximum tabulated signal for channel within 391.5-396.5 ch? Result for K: 7.21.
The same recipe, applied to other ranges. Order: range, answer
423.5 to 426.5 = 6.38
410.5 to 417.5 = 4.57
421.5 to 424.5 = 6.08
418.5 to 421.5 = 5.82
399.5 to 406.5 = 5.14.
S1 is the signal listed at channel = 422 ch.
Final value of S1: 5.98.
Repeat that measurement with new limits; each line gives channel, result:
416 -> 4.05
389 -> 8.21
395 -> 6.37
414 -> 3.25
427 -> 6.47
